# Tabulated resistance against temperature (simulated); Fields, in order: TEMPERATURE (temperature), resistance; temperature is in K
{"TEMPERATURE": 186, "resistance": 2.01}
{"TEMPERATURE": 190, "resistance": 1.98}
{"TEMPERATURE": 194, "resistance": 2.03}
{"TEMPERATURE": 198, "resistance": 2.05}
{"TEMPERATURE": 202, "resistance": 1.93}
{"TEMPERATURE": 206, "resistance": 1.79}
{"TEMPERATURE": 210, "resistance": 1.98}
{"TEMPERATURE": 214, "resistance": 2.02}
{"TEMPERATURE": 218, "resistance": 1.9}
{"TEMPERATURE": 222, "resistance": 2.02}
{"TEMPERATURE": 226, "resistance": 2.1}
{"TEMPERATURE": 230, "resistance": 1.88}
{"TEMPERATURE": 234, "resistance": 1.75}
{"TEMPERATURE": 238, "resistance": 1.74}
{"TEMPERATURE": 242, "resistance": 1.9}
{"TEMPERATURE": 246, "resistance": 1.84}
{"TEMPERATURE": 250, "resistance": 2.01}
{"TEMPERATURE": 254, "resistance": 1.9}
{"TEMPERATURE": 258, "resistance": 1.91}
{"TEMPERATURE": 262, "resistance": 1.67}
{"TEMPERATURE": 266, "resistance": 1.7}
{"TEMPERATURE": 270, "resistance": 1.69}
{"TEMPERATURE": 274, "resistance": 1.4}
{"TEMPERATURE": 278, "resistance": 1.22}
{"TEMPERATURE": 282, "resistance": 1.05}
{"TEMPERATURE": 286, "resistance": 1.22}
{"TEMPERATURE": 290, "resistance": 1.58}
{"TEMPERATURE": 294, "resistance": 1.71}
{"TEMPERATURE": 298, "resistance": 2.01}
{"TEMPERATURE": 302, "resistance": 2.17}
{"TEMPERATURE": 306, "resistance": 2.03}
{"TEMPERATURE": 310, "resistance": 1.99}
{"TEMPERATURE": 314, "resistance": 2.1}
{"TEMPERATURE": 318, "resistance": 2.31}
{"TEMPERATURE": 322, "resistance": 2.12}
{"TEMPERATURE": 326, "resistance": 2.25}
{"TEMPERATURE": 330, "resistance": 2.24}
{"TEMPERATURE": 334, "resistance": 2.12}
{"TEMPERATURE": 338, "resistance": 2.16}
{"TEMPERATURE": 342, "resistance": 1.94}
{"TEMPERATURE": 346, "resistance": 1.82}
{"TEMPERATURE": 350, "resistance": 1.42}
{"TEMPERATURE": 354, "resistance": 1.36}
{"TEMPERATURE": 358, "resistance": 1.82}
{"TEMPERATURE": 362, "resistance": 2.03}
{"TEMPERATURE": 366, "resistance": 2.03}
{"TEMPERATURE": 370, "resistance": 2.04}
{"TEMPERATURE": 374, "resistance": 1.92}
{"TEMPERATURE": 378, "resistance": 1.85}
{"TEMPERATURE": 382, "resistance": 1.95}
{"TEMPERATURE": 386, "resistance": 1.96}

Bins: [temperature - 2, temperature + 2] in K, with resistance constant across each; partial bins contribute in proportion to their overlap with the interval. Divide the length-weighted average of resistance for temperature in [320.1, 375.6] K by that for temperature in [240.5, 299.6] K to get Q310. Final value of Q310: 1.2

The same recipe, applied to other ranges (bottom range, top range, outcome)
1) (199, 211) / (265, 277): 0.82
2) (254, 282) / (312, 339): 1.38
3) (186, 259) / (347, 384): 0.94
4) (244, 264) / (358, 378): 1.06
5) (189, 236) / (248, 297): 0.82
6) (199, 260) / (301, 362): 1.04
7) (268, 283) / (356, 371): 1.45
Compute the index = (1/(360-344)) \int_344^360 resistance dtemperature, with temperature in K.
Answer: 1.6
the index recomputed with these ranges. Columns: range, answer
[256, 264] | 1.79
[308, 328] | 2.15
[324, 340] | 2.19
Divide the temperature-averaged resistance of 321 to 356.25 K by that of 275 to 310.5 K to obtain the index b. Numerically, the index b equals 1.2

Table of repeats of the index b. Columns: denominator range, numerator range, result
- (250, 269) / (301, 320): 1.17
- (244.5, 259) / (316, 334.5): 1.15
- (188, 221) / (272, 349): 0.95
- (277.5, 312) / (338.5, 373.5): 1.09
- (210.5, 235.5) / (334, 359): 0.91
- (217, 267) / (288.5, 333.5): 1.10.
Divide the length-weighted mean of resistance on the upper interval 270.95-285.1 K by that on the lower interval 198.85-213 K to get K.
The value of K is 0.65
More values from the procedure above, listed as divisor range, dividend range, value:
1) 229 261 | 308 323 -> 1.15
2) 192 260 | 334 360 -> 0.92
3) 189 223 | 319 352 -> 1.03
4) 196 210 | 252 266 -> 0.94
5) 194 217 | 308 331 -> 1.11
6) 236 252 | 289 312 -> 1.03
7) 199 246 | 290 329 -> 1.08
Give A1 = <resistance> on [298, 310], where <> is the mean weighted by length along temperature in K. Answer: 2.07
